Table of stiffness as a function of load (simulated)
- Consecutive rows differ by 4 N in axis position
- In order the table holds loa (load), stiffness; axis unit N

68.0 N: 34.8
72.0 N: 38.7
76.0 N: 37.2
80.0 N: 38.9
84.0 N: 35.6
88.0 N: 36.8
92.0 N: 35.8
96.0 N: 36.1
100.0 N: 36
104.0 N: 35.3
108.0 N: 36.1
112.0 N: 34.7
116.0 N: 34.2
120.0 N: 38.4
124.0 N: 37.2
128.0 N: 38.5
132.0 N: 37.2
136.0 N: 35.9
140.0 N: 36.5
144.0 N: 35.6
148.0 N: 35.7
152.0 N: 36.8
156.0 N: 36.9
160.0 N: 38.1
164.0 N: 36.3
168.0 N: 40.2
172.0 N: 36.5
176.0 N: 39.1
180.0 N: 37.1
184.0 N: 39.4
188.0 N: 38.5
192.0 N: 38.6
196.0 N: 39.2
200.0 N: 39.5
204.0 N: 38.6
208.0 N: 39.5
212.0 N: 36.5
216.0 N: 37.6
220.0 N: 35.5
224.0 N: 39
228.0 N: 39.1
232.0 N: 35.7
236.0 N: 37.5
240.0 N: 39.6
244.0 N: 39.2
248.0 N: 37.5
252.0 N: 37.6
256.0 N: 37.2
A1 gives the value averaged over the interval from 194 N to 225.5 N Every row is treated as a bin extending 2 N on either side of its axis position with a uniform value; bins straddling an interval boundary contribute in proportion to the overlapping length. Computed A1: 38.2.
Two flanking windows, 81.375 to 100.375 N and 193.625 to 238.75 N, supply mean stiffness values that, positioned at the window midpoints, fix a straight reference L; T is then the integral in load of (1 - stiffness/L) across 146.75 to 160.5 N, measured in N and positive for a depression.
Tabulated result 0.1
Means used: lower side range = 36.2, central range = 36.8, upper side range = 38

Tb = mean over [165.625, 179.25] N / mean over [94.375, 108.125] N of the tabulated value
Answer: 1.07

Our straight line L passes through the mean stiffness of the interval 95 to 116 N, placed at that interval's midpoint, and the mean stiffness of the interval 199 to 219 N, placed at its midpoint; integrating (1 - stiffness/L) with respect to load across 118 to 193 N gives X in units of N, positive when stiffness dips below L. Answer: -1.47 N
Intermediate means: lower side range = 35.5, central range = 37.5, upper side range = 38.1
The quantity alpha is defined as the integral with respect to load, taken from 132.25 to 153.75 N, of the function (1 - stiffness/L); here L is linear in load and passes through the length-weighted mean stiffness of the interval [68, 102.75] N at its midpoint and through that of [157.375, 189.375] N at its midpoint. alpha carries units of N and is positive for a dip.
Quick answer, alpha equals 0.8 N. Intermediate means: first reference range 36.7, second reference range 38.1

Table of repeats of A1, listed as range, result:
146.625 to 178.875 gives 37.5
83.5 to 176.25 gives 36.6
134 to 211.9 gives 37.8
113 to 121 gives 35.8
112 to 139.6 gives 36.7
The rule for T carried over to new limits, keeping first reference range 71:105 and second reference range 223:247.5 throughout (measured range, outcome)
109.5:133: 0.2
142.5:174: 0.3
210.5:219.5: 0.3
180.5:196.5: -0.4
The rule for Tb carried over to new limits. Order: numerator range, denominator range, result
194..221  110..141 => 1.04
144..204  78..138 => 1.04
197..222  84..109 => 1.05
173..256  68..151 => 1.05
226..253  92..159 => 1.05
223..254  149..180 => 1.01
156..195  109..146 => 1.05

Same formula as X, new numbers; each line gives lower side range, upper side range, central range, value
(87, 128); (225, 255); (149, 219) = -1.6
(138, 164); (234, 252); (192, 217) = -0.6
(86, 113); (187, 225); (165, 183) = -0.3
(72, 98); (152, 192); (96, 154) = 1.7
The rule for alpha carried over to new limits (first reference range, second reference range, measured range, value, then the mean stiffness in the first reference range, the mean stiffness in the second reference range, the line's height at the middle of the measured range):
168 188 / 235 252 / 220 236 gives 0.33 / 38.3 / 38.4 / 38.4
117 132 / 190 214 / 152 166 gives 0.38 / 37.7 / 38.6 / 38.1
